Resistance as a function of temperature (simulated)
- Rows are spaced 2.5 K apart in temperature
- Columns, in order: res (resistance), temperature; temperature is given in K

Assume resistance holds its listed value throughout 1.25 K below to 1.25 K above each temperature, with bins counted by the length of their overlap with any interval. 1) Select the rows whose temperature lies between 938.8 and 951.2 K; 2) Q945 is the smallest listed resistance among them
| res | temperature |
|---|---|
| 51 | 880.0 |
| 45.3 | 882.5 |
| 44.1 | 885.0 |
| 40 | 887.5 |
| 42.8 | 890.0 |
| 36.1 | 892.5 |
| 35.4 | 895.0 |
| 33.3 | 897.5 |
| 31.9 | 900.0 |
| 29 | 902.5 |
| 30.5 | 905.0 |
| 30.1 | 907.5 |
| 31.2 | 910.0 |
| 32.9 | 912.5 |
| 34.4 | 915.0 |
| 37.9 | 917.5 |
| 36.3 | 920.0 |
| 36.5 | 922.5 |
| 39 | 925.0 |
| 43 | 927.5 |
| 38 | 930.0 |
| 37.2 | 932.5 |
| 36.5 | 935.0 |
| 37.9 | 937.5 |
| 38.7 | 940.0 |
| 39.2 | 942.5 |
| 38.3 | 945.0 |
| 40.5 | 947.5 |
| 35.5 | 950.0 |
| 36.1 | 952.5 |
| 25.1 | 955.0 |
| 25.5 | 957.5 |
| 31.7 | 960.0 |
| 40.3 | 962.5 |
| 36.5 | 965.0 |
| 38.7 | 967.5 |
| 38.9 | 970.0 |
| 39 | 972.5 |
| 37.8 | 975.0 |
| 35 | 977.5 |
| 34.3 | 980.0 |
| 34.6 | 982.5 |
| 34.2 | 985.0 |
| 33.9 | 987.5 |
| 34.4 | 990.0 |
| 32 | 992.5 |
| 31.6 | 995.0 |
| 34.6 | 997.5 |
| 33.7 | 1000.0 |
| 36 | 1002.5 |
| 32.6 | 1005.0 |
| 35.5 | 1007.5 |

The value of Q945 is 35.5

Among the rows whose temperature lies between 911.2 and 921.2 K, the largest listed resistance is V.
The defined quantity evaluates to 37.9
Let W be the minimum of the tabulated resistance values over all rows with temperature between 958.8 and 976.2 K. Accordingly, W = 31.7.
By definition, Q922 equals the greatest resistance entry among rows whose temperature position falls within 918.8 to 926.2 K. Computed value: 39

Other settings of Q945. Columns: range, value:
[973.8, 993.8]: 32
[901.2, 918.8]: 29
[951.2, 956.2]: 25.1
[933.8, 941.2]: 36.5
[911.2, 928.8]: 32.9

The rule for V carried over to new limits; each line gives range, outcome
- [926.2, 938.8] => 43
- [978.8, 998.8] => 34.6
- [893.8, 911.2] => 35.4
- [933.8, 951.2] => 40.5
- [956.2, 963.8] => 40.3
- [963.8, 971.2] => 38.9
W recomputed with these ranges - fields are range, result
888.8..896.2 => 35.4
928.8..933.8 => 37.2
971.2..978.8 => 35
